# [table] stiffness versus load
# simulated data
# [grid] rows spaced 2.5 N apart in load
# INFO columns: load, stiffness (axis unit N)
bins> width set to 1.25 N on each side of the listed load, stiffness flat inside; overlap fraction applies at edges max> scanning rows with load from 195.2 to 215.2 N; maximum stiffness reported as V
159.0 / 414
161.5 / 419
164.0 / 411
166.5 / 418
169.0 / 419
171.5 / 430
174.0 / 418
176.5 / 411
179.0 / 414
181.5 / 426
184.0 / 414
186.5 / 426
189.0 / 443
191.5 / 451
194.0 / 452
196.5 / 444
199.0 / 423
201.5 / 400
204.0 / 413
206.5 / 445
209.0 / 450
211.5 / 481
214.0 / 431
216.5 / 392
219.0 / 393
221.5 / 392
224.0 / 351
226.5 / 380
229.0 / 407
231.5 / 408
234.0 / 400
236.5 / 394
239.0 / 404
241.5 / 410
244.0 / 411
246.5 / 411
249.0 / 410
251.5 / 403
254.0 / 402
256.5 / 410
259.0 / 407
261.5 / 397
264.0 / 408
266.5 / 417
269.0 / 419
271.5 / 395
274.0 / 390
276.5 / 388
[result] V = 481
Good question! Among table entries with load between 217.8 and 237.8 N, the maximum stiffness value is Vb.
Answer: 408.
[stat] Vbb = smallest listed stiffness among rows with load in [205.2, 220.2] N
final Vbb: 392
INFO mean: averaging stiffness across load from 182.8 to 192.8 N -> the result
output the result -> 434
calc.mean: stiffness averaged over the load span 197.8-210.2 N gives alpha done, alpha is 426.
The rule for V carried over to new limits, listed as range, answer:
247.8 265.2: 410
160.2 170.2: 419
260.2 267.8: 417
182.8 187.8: 426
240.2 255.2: 411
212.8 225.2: 431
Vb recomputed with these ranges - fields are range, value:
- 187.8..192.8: 451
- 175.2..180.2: 414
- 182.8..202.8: 452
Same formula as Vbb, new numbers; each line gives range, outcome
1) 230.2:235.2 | 400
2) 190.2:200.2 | 423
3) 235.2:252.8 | 394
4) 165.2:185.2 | 411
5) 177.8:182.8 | 414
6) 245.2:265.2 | 397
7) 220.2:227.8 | 351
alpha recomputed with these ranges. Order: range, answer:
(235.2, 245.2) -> 405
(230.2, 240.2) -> 402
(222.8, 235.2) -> 389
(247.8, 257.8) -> 406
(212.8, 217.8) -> 411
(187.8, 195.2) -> 449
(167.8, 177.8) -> 419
